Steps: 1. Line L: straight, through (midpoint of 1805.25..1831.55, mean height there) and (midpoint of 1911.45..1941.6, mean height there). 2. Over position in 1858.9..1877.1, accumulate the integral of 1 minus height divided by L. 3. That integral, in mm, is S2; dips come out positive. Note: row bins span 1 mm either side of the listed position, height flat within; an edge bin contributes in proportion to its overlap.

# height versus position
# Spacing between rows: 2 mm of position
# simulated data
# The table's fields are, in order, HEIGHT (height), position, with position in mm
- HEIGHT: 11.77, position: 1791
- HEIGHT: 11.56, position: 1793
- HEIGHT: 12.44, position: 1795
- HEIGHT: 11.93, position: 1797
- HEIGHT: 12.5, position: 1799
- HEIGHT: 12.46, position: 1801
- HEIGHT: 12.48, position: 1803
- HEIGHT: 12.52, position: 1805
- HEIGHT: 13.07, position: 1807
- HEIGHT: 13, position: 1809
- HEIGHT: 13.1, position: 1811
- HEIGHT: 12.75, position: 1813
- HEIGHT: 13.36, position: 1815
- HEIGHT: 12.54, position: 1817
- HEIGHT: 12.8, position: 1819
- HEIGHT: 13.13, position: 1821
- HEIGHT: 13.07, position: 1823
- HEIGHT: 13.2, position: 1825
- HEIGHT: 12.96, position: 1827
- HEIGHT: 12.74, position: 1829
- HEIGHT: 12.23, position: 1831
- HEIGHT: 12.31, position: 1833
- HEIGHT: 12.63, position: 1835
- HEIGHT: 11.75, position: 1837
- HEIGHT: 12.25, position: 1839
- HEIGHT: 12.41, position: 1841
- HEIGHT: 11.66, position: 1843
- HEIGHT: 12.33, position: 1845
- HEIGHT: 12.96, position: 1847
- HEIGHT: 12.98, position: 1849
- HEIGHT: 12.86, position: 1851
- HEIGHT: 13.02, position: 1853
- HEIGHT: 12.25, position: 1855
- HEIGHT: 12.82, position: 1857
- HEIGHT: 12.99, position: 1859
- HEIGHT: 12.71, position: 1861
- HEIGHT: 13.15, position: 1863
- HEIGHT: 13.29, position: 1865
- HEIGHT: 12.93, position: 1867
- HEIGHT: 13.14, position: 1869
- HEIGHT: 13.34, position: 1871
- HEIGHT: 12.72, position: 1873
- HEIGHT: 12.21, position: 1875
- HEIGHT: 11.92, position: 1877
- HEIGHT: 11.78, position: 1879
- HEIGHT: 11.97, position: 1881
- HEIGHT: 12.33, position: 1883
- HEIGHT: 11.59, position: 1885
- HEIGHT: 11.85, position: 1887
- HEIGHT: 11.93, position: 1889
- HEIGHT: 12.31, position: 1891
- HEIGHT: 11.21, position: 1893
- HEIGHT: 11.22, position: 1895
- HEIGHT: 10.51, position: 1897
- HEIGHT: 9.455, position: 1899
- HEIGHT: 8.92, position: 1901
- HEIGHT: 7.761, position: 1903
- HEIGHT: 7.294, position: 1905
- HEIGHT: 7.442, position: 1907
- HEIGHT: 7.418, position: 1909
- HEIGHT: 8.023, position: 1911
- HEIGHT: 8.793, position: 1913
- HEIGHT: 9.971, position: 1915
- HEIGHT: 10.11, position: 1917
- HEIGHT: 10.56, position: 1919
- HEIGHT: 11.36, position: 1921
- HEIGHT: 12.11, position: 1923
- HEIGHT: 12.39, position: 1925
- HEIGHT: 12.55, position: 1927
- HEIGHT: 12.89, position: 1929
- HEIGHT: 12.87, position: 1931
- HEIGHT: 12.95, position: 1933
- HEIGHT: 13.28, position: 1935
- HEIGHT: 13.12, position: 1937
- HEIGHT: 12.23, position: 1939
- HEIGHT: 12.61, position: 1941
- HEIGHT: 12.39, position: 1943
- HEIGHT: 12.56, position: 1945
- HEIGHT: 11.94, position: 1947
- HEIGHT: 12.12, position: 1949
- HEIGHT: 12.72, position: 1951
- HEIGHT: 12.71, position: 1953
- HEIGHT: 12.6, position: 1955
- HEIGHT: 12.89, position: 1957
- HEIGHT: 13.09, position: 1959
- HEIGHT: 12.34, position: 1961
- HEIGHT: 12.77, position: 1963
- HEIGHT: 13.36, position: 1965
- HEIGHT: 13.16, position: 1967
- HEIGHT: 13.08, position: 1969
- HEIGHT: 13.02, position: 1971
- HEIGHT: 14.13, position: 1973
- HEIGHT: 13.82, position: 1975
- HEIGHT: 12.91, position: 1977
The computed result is -0.7 mm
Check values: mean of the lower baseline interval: 12.9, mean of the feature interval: 12.9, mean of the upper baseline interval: 11.8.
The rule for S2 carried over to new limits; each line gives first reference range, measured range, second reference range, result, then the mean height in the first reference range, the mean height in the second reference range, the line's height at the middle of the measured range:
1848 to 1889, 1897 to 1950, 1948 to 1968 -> 7.6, 12.6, 12.8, 12.7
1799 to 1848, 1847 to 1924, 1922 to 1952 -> 8.1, 12.7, 12.6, 12.6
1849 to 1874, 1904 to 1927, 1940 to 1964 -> 5.4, 12.9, 12.6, 12.7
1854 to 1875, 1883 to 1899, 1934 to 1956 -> 1.7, 12.9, 12.6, 12.8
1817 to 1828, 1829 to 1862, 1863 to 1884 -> 0.7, 13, 12.6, 12.8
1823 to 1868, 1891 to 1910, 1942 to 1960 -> 5.1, 12.7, 12.6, 12.6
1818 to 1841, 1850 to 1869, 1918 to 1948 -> -0.5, 12.6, 12.4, 12.6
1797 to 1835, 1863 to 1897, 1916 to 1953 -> 0.8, 12.8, 12.3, 12.5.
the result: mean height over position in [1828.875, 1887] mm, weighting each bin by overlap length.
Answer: 12.5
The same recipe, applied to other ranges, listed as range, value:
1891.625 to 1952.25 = 11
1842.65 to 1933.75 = 11.5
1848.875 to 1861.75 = 12.8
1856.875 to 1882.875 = 12.7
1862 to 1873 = 13.1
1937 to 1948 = 12.4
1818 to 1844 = 12.5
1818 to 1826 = 13.1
